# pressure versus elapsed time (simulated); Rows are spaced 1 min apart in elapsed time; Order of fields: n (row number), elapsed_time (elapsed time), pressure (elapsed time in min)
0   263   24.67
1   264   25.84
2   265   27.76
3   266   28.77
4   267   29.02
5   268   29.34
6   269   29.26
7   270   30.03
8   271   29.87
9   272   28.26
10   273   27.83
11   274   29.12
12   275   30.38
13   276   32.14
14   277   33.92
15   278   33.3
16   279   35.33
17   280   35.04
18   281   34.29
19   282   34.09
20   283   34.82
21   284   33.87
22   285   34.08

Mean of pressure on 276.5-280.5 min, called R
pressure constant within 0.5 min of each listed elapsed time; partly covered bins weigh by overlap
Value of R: 34.4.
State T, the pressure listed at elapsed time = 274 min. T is 29.12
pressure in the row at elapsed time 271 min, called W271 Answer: 29.87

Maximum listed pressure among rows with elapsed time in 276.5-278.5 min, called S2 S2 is 33.92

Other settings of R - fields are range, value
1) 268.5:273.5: 29.1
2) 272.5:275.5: 29.1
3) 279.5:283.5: 34.6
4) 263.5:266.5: 27.5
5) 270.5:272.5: 29.1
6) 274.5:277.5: 32.1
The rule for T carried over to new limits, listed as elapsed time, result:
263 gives 24.67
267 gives 29.02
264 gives 25.84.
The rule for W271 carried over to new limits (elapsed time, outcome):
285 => 34.08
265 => 27.76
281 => 34.29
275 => 30.38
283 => 34.82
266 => 28.77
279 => 35.33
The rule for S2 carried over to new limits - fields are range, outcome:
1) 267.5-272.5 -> 30.03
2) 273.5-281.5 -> 35.33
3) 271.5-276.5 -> 32.14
